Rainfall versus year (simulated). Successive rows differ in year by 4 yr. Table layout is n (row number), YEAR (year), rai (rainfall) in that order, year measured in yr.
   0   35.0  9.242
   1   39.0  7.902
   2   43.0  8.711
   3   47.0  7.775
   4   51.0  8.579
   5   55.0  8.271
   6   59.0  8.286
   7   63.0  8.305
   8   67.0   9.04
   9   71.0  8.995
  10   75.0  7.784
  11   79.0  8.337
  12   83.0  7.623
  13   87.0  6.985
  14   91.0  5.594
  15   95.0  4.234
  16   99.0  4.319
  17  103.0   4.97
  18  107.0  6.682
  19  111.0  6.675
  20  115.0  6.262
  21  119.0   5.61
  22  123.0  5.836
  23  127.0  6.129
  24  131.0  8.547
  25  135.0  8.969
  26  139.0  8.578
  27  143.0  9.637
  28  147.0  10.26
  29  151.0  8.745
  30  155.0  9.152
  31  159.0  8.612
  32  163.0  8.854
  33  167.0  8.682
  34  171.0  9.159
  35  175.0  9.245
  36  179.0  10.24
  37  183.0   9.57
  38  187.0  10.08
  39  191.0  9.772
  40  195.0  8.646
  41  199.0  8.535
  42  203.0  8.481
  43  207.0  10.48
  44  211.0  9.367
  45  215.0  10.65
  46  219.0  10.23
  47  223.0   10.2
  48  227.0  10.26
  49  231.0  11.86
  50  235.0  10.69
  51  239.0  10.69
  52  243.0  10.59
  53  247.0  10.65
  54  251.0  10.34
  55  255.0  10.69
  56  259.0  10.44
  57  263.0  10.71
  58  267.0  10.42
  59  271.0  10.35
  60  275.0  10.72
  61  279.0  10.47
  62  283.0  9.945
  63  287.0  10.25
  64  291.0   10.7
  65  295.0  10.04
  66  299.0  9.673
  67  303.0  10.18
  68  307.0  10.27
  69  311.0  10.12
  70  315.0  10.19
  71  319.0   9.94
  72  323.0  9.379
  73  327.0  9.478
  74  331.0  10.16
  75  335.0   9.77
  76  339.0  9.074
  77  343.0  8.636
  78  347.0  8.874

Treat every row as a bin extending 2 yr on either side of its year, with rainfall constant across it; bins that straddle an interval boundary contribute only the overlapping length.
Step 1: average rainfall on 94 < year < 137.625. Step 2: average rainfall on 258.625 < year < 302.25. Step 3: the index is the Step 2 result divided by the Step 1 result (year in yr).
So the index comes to 1.6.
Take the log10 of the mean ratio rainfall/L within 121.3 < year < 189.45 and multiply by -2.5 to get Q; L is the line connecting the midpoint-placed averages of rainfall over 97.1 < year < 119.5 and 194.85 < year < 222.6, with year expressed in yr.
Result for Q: -0.174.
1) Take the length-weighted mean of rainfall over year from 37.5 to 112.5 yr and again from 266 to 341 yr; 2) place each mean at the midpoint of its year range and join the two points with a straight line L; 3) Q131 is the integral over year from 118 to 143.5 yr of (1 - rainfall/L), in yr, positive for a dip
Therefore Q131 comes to 1.36 yr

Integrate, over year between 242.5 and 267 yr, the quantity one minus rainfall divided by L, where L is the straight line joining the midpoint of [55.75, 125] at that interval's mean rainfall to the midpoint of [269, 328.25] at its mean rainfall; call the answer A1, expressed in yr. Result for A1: -2.9 yr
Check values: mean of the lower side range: 6.82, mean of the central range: 10.6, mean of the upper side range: 10.1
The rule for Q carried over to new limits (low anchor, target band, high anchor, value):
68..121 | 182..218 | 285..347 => -0.18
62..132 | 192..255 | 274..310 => -0.13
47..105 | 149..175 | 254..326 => -0.06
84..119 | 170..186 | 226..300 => -0.20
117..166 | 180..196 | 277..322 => -0.10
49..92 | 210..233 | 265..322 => -0.10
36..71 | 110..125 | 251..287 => 0.43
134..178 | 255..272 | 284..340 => -0.09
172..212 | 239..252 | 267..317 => -0.07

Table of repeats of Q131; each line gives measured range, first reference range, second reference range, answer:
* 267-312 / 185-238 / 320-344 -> -2.9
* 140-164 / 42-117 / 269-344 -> -3.3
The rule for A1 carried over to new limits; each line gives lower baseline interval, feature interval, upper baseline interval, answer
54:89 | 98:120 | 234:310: 7.1 yr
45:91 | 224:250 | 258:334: -3.0 yr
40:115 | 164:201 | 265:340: -3.2 yr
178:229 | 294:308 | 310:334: -0.3 yr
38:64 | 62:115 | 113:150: 8.0 yr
